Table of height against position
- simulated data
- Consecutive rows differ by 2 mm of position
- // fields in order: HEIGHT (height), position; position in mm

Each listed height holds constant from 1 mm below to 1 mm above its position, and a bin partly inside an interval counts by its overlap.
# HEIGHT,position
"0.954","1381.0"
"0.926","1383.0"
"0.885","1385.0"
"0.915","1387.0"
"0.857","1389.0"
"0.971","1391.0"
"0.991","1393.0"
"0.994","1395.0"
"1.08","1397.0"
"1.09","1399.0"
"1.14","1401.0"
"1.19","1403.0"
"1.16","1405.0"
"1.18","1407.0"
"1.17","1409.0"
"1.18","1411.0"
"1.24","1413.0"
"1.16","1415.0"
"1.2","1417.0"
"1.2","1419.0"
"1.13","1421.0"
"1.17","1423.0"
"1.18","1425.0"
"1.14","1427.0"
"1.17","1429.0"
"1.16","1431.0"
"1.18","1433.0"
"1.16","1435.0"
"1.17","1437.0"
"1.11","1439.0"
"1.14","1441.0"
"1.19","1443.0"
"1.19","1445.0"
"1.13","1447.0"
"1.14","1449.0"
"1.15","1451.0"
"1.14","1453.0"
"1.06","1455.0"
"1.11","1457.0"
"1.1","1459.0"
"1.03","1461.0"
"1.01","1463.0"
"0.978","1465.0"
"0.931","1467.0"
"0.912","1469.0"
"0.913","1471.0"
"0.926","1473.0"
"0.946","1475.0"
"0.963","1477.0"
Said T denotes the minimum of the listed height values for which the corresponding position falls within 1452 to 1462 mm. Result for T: 1.03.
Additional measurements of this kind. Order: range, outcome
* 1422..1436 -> 1.14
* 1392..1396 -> 0.991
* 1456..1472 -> 0.912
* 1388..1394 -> 0.857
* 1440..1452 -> 1.13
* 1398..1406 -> 1.09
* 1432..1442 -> 1.11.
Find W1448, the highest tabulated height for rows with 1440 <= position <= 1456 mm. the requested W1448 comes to 1.19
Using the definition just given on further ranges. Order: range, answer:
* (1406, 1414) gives 1.24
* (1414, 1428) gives 1.2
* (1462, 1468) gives 1.01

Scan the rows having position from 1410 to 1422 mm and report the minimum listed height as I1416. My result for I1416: 1.13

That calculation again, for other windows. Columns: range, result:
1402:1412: 1.16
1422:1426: 1.17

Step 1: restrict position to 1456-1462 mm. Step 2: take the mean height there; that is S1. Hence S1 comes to 1.08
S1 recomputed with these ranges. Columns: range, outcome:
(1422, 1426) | 1.17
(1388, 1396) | 0.953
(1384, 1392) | 0.907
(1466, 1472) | 0.919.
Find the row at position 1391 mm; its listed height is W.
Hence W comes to 0.971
